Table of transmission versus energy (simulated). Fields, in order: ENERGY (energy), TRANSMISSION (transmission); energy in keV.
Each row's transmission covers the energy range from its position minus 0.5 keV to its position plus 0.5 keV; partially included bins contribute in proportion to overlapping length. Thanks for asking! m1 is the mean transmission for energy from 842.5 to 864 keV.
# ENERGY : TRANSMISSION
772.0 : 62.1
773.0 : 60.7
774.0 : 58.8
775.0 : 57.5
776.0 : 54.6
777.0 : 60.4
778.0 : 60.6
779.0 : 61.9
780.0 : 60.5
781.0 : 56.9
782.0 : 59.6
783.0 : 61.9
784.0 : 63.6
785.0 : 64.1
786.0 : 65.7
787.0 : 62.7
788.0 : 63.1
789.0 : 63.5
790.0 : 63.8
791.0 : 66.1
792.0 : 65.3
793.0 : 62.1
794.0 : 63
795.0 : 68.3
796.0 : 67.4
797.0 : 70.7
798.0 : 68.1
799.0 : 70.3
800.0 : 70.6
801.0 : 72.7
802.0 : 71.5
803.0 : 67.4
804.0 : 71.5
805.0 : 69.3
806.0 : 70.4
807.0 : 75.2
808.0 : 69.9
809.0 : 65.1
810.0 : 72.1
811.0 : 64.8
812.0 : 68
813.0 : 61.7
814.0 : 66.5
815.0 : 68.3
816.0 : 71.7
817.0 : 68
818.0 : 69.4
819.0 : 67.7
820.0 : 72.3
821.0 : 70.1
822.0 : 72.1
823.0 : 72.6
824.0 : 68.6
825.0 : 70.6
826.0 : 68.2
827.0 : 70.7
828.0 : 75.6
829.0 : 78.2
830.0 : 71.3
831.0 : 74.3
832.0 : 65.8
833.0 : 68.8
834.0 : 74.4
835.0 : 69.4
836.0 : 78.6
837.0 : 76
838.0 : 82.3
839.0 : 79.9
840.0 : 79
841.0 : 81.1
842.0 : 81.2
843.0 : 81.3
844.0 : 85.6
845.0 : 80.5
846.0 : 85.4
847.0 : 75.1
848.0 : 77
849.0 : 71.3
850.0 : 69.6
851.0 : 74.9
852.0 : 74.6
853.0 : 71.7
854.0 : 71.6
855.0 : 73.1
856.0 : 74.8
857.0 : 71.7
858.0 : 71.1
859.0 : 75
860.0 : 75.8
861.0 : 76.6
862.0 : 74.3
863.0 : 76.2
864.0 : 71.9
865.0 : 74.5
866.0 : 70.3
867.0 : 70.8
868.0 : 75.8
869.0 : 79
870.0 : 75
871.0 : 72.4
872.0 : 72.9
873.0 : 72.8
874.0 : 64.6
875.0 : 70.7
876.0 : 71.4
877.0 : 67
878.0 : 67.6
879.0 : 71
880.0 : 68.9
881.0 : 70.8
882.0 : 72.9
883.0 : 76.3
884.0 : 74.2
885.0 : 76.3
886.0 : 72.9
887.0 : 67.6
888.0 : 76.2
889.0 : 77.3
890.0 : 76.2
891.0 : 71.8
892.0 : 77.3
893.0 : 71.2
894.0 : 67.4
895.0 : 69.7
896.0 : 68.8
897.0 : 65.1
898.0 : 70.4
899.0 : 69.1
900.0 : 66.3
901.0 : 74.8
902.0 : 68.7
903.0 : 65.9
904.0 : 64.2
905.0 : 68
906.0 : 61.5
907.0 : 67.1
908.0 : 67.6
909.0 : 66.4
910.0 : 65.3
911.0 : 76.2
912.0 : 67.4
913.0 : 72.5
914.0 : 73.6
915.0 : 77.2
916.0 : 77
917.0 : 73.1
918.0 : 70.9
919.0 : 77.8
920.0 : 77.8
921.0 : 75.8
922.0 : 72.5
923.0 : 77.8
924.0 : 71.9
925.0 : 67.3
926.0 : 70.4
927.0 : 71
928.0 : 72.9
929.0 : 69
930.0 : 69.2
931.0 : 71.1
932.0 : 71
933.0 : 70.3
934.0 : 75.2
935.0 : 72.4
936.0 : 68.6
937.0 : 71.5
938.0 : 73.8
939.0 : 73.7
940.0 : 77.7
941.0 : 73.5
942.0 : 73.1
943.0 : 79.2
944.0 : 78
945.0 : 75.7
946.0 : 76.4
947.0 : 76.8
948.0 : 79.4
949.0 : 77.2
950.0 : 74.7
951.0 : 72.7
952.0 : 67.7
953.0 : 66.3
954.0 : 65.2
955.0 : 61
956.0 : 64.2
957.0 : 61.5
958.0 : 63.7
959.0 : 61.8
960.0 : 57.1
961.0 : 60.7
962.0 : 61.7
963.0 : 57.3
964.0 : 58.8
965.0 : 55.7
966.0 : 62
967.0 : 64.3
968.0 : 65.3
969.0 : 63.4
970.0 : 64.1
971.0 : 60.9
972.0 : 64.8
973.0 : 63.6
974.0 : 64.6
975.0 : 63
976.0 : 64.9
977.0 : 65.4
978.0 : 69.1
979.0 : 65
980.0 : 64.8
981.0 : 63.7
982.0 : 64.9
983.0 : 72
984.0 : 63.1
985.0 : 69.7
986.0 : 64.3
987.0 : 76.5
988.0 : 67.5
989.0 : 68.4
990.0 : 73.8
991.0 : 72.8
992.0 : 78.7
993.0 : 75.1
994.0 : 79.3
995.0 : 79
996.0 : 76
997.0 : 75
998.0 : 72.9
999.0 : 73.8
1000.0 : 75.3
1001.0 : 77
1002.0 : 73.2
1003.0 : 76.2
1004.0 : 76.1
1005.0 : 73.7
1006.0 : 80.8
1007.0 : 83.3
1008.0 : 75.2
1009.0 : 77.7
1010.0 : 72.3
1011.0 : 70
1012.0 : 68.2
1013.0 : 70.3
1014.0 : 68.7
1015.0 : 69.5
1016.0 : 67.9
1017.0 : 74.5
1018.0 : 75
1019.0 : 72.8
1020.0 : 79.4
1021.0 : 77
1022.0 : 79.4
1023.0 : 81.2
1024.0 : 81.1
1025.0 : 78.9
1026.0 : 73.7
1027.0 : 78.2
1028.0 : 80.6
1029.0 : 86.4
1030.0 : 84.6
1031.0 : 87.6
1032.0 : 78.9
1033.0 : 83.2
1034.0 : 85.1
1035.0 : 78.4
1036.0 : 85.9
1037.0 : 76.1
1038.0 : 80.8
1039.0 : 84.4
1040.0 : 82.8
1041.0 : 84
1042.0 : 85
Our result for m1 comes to 75.5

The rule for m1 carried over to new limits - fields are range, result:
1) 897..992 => 69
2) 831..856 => 76.1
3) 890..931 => 70.8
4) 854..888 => 72.7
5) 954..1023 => 69.3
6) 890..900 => 70.2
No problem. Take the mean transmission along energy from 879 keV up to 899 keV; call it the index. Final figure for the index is 72.1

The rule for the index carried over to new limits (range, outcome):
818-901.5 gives 73.3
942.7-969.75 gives 66.8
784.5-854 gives 71.2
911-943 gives 73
